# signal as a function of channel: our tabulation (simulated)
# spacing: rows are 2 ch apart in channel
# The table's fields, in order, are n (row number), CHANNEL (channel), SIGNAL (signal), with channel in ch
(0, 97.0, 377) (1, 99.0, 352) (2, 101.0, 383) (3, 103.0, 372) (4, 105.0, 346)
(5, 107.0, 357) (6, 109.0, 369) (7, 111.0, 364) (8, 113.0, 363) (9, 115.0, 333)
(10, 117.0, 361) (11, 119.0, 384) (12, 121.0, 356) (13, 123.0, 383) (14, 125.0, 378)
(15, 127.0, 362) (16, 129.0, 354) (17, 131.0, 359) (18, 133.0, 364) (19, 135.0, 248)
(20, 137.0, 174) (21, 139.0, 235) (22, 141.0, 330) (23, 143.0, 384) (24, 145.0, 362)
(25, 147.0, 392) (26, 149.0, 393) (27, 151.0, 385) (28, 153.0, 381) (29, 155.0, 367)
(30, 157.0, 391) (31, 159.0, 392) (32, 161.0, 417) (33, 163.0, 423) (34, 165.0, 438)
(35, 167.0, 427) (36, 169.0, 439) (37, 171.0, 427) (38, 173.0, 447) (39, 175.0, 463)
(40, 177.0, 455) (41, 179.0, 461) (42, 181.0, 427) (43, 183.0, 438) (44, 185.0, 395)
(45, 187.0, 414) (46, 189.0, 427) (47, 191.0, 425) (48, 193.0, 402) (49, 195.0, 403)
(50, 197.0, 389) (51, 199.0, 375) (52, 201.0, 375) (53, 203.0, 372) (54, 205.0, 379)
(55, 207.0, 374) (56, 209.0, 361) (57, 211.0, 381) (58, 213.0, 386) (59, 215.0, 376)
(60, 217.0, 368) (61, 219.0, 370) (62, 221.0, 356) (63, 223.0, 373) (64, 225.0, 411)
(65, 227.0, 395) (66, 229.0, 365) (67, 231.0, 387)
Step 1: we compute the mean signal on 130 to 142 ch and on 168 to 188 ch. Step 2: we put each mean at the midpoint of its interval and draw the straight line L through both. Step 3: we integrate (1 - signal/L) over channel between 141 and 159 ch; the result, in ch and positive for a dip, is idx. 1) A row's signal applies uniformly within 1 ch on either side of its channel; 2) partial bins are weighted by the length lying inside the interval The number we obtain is -2.4 ch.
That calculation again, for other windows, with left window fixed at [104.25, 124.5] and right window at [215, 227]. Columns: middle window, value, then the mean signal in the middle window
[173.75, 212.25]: -3.41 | 406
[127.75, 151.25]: 2.28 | 330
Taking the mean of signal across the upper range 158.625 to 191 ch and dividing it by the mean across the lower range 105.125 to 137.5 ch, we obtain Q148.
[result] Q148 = 1.2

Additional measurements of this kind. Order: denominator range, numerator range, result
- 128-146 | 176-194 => 1.37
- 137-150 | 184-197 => 1.22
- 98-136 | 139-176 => 1.12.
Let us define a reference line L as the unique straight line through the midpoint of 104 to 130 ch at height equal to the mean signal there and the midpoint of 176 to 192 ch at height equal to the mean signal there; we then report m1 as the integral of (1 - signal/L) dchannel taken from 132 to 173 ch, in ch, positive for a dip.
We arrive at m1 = 3.01 ch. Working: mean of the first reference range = 362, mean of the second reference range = 430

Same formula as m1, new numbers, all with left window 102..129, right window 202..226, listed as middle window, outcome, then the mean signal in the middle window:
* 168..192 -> -4.10 ch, 435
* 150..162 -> -0.67 ch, 389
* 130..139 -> 2.09 ch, 281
